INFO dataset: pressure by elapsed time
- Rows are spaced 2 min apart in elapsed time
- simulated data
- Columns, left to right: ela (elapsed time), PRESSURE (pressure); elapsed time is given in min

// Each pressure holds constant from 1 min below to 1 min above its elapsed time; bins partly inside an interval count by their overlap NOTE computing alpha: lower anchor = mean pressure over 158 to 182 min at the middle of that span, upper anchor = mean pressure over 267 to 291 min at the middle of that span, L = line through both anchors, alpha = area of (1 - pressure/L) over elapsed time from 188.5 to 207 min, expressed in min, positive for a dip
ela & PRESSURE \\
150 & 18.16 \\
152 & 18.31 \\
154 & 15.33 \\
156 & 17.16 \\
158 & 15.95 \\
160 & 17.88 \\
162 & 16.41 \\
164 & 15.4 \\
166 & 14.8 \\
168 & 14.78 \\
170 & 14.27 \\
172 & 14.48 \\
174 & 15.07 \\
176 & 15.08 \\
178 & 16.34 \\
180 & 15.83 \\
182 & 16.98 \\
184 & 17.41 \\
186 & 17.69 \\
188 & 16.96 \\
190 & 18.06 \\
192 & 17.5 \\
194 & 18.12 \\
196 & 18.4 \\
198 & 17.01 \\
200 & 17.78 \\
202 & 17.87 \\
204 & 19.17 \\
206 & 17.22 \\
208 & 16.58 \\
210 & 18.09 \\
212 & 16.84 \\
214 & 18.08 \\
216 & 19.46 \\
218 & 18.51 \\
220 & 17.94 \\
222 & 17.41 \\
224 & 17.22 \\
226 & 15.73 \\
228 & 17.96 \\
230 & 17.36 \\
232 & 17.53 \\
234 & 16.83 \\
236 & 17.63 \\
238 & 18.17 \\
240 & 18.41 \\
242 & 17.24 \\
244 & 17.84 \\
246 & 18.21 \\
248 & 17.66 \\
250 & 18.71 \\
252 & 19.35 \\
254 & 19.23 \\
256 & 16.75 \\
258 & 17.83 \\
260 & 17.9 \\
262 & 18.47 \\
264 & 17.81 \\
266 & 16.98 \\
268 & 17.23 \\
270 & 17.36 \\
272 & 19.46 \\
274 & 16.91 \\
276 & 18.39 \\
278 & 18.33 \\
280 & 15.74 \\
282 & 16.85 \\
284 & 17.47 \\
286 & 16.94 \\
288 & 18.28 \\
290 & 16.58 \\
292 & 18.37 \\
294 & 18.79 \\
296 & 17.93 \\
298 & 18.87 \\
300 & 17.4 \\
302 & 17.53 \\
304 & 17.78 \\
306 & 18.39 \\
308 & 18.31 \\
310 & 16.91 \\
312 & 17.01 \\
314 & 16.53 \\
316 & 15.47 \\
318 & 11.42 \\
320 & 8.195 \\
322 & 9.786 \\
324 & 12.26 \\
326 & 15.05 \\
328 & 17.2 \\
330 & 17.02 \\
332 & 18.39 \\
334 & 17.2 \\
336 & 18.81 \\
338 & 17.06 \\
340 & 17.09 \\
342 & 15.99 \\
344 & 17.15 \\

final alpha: -2.11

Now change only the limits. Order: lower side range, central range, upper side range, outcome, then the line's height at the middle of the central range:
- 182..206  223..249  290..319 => 0.0 min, 17.5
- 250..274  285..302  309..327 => -2.6 min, 15.5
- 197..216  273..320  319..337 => -4.2 min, 15.6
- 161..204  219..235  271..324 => -0.7 min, 16.6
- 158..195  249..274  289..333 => -2.9 min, 16.2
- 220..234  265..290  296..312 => 0.2 min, 17.6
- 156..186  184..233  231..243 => -2.4 min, 16.9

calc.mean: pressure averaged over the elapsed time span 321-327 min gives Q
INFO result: 12.4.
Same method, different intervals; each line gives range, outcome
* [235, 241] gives 18.1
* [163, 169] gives 15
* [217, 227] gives 17.4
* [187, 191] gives 17.5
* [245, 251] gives 18.2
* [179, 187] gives 17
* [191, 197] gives 18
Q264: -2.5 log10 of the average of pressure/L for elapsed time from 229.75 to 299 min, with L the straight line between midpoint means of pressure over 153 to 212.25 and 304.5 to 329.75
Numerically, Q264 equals -0.15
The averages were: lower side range 16.7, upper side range 14.8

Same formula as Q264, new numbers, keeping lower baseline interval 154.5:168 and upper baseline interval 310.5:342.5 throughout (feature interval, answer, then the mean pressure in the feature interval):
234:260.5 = -0.15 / 18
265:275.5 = -0.13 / 17.6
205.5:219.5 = -0.13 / 17.9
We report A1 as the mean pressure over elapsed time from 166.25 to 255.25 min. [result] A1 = 17.3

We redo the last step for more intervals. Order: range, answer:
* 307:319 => 15.9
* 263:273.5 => 17.7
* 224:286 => 17.7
